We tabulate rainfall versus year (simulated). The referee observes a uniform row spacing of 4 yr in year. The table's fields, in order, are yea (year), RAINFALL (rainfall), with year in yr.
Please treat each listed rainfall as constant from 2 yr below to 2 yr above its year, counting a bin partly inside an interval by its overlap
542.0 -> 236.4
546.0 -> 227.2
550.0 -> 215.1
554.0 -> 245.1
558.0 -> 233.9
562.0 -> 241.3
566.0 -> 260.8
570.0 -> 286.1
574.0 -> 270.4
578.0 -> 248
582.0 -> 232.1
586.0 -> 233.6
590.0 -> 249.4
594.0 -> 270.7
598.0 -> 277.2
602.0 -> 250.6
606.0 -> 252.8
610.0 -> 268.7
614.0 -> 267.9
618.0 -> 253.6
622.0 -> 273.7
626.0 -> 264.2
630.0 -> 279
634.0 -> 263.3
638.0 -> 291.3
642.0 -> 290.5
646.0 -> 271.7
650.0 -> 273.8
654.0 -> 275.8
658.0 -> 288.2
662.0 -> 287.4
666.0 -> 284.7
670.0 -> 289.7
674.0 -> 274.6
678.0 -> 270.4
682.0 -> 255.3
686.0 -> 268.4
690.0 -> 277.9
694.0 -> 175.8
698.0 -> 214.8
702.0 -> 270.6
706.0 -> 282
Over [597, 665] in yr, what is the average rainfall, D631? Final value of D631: 272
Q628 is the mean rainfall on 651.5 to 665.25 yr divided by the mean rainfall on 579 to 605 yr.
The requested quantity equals 1.1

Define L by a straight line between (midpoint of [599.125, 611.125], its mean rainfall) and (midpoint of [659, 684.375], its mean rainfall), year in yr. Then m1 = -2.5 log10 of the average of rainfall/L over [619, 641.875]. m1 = -0.04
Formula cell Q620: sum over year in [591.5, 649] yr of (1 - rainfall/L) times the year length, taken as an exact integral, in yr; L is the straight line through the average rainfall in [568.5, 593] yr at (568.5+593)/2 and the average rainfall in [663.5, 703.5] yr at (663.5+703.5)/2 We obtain -3.2 yr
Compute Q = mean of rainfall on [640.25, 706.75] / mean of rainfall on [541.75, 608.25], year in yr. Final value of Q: 1.1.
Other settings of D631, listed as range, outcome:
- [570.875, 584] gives 253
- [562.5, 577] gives 268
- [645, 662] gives 279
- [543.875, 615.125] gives 251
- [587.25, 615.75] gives 262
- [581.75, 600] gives 255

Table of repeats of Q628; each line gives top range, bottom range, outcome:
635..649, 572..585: 1.13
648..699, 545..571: 1.09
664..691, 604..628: 1.04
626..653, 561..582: 1.07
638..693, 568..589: 1.09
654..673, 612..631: 1.07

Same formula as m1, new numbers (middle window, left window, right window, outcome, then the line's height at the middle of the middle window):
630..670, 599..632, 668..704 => -0.09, 260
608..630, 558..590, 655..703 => -0.04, 257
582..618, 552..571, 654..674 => 0.03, 264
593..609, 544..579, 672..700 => -0.06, 248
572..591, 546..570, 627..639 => 0.03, 253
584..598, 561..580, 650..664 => 0.05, 267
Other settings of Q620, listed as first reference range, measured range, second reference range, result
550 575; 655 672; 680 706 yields -2.66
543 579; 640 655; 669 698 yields -1.52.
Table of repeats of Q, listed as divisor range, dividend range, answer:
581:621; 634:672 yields 1.10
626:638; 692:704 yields 0.81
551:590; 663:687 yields 1.10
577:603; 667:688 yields 1.08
